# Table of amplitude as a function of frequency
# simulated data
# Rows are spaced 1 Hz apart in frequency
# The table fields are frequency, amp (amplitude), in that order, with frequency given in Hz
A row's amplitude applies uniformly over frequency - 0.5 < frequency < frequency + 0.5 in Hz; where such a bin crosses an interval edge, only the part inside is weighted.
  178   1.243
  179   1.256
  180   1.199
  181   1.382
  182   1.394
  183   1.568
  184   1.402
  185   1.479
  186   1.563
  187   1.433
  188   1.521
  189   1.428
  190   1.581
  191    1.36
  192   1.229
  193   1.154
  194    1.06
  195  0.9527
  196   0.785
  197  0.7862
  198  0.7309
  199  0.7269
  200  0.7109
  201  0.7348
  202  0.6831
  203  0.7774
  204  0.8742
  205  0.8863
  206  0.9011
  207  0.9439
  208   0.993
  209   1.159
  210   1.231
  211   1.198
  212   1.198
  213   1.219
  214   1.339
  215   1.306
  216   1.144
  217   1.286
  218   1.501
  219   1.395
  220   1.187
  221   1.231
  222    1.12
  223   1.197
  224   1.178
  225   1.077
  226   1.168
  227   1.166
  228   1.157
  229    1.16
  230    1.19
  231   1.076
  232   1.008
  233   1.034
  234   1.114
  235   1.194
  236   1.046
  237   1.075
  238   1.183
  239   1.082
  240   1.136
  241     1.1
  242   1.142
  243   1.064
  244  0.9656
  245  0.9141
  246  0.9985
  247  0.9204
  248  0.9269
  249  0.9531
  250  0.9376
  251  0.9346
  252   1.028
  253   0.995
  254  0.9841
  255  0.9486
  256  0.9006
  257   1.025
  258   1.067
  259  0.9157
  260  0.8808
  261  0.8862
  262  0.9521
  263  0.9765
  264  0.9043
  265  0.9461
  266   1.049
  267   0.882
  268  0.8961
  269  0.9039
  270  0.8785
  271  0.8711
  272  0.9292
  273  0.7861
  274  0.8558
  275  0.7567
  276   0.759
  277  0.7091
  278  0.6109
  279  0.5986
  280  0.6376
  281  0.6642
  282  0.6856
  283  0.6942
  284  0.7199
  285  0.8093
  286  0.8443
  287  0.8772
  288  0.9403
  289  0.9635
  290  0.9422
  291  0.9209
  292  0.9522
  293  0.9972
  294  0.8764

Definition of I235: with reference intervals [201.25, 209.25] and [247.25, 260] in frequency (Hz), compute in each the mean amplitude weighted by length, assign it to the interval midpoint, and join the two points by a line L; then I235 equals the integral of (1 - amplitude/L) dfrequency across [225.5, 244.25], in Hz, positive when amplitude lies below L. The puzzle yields -3.5 Hz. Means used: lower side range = 0.889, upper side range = 0.964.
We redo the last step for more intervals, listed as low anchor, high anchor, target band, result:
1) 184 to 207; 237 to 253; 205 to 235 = -3.5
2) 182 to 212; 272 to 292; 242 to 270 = -2.3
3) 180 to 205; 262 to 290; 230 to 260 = -2.7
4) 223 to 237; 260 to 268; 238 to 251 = 0.4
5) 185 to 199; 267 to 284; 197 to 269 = -4.6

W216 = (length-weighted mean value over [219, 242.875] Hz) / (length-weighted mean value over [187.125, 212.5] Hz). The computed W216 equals 1.10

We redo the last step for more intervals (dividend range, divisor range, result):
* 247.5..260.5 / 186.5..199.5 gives 0.85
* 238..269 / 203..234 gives 0.86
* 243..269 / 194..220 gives 0.93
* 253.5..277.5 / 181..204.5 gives 0.80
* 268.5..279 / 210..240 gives 0.67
